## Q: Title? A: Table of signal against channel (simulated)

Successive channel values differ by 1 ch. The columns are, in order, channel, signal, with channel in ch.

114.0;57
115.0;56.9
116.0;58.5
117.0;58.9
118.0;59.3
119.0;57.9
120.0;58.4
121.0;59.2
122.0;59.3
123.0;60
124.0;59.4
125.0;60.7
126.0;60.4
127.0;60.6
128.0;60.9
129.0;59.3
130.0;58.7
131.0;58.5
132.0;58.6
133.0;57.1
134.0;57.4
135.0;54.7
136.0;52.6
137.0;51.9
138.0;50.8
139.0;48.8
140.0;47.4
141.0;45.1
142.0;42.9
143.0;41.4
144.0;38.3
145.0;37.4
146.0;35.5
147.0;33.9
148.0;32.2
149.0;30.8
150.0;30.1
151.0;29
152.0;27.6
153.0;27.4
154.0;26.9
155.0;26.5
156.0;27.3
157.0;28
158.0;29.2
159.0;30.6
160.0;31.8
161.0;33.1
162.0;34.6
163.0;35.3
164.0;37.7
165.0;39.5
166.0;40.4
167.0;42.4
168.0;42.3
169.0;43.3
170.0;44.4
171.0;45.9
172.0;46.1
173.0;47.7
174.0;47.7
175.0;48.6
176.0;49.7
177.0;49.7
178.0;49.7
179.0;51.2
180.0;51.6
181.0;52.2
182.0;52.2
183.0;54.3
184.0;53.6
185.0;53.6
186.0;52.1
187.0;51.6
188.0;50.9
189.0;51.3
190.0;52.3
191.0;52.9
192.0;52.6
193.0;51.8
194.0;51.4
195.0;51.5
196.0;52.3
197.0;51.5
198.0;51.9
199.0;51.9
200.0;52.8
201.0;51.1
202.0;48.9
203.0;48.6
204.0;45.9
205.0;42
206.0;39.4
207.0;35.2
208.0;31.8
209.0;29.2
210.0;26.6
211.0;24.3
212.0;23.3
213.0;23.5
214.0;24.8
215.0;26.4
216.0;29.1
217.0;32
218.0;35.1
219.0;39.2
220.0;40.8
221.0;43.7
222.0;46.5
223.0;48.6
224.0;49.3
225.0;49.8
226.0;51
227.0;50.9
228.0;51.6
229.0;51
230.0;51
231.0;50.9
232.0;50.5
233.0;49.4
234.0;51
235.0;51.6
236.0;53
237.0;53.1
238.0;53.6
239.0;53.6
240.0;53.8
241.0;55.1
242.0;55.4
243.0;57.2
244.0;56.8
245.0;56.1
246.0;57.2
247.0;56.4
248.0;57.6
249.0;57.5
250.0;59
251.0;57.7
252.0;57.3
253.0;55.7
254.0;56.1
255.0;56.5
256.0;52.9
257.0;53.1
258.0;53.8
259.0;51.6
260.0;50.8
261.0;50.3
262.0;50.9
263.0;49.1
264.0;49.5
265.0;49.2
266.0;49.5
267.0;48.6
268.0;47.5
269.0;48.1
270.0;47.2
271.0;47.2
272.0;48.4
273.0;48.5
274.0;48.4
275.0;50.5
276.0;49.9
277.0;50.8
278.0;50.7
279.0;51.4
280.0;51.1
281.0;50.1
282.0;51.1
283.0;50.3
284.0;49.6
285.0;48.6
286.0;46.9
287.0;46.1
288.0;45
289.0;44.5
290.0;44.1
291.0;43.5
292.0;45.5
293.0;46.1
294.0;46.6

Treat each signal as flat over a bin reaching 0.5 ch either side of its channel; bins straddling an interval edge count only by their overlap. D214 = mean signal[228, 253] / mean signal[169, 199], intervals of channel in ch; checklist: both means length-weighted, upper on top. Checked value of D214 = 1.1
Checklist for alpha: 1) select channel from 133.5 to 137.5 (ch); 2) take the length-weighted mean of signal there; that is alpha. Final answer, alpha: 54.1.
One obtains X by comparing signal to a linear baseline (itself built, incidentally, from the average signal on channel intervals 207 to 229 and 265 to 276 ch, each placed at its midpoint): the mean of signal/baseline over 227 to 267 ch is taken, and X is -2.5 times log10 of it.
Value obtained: -0.23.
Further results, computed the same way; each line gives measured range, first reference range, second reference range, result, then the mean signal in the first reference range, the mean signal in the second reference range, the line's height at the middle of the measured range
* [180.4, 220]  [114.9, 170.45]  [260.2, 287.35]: 0.08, 45.1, 49.3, 46.9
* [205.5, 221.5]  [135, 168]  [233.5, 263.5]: 0.46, 36.8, 54.5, 48.1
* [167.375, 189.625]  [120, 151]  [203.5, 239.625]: -0.08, 49.9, 41.9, 45.9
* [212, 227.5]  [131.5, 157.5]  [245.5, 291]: 0.20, 40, 50.9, 46.7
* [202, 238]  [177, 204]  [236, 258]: 0.28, 51.6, 55.7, 53.7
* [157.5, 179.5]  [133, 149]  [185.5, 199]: 0.16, 44.6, 51.9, 48.5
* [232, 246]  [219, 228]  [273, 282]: -0.12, 47.3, 50.3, 48.2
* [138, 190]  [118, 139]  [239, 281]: 0.33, 57.6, 52.5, 56.3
